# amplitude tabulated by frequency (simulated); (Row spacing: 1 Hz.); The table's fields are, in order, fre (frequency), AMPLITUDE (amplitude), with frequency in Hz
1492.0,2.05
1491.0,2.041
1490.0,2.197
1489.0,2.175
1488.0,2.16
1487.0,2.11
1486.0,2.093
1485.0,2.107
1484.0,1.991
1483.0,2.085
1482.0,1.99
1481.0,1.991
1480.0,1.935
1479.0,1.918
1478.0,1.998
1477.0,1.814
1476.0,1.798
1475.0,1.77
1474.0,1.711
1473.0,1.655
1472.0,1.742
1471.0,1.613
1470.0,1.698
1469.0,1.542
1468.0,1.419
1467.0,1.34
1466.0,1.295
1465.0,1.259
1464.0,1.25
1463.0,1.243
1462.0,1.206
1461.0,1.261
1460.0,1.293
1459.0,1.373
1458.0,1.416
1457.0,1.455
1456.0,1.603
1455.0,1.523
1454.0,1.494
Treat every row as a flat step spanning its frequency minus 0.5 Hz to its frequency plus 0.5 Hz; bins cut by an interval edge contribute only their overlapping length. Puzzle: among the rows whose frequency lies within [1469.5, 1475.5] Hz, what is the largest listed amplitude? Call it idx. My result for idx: 1.77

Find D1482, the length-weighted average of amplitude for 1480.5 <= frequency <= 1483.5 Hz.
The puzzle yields 2.02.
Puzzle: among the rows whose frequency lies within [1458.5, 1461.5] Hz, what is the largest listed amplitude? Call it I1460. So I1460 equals 1.373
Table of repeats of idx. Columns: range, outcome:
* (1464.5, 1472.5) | 1.742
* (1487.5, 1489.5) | 2.175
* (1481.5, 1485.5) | 2.107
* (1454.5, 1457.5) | 1.603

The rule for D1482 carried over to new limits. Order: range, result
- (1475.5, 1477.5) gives 1.81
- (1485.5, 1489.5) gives 2.13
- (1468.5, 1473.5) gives 1.65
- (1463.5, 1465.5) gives 1.25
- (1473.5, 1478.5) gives 1.82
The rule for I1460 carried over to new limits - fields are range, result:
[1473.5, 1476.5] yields 1.798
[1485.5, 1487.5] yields 2.11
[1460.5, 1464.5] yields 1.261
